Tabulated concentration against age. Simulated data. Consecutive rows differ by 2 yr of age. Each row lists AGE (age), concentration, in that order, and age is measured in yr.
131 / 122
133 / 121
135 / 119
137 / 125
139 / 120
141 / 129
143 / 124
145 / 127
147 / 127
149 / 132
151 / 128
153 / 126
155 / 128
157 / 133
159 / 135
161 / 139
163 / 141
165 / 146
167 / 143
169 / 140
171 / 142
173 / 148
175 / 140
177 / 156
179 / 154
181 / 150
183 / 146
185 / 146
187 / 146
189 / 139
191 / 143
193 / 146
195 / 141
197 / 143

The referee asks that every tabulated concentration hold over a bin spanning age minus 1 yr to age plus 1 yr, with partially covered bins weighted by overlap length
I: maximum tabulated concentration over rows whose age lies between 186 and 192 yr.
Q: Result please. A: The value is 146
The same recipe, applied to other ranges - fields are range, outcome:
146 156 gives 132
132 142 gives 129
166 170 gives 143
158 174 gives 148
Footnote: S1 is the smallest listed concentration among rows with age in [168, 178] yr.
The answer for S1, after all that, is 140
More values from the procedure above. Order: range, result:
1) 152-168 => 126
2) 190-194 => 143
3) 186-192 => 139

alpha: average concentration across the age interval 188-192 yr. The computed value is 141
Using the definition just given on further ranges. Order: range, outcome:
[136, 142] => 125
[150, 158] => 129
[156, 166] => 139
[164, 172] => 143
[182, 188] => 146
